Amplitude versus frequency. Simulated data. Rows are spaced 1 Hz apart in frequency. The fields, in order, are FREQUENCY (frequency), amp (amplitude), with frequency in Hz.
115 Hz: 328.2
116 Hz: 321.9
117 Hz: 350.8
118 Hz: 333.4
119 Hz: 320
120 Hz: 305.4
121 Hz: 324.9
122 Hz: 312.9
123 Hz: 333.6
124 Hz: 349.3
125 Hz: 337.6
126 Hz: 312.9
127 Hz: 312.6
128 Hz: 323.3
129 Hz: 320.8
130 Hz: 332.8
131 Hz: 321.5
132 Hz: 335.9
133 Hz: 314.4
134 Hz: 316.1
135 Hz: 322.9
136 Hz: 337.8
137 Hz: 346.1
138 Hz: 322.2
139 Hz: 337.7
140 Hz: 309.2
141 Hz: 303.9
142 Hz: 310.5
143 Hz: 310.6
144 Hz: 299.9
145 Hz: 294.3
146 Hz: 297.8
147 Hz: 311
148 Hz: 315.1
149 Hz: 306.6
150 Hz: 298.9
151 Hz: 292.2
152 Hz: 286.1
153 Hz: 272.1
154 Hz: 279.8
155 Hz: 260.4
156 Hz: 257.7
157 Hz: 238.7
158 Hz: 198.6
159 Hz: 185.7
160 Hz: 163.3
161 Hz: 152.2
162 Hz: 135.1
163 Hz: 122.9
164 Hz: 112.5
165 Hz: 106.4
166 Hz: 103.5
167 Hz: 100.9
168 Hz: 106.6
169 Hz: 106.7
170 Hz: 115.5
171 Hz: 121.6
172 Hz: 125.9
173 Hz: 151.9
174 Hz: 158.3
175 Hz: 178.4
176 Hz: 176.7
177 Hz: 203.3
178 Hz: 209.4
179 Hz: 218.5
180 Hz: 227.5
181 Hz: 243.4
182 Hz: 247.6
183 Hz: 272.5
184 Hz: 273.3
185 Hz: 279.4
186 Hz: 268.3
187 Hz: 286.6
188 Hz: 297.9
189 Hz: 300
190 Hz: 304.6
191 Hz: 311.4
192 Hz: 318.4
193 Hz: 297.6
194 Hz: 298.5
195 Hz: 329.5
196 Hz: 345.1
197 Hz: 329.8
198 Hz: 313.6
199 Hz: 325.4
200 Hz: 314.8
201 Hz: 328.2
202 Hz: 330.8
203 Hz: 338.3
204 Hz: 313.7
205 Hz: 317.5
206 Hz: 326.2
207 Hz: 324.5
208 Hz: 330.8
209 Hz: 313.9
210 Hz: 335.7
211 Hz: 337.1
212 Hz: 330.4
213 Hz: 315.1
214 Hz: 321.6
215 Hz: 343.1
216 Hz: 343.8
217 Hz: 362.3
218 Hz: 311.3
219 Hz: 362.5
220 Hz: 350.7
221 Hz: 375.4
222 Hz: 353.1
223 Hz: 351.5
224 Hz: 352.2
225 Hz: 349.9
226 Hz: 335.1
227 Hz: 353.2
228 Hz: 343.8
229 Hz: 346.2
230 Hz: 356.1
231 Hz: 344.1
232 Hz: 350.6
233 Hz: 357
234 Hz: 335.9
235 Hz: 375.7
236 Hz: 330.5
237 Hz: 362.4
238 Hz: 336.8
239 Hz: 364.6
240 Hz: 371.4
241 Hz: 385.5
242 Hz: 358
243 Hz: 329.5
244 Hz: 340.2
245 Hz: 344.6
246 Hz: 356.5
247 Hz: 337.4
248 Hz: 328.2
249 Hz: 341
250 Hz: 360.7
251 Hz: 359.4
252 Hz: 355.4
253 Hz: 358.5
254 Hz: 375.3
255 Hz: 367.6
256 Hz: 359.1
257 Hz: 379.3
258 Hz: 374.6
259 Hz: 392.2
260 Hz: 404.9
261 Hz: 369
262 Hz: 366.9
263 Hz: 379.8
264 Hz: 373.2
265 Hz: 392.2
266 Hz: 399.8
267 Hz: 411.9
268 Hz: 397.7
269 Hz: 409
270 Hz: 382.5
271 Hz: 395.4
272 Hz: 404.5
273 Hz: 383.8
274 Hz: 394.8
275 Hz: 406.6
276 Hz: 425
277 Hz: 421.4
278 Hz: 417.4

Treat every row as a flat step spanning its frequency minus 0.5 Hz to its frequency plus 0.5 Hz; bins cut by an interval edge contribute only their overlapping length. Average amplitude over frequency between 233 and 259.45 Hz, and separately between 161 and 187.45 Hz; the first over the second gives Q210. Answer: 2.00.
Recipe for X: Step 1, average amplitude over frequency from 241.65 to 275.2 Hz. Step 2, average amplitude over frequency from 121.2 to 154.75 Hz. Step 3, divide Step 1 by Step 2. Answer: 1.19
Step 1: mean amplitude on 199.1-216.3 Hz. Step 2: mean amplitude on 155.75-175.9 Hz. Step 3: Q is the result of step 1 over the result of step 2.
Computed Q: 2.24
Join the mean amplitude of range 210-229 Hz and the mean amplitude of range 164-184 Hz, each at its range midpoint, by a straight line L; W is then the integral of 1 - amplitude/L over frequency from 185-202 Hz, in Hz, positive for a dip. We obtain -4.7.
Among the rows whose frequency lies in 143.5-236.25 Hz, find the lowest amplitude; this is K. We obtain 100.9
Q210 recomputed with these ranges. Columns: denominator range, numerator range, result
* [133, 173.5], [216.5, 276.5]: 1.56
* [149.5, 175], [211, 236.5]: 1.94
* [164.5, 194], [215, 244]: 1.66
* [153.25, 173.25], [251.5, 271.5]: 2.41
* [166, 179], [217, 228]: 2.37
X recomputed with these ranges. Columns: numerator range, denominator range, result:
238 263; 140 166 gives 1.49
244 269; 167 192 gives 1.72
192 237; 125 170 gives 1.30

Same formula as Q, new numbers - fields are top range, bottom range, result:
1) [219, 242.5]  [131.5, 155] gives 1.15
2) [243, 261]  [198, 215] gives 1.11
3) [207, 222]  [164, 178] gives 2.47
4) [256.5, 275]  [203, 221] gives 1.17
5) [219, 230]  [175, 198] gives 1.29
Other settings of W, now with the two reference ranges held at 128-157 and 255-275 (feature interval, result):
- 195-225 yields 1.44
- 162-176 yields 8.56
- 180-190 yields 1.84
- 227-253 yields 1.41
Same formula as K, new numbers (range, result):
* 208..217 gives 313.9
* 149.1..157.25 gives 238.7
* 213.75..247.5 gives 311.3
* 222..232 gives 335.1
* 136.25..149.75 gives 294.3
